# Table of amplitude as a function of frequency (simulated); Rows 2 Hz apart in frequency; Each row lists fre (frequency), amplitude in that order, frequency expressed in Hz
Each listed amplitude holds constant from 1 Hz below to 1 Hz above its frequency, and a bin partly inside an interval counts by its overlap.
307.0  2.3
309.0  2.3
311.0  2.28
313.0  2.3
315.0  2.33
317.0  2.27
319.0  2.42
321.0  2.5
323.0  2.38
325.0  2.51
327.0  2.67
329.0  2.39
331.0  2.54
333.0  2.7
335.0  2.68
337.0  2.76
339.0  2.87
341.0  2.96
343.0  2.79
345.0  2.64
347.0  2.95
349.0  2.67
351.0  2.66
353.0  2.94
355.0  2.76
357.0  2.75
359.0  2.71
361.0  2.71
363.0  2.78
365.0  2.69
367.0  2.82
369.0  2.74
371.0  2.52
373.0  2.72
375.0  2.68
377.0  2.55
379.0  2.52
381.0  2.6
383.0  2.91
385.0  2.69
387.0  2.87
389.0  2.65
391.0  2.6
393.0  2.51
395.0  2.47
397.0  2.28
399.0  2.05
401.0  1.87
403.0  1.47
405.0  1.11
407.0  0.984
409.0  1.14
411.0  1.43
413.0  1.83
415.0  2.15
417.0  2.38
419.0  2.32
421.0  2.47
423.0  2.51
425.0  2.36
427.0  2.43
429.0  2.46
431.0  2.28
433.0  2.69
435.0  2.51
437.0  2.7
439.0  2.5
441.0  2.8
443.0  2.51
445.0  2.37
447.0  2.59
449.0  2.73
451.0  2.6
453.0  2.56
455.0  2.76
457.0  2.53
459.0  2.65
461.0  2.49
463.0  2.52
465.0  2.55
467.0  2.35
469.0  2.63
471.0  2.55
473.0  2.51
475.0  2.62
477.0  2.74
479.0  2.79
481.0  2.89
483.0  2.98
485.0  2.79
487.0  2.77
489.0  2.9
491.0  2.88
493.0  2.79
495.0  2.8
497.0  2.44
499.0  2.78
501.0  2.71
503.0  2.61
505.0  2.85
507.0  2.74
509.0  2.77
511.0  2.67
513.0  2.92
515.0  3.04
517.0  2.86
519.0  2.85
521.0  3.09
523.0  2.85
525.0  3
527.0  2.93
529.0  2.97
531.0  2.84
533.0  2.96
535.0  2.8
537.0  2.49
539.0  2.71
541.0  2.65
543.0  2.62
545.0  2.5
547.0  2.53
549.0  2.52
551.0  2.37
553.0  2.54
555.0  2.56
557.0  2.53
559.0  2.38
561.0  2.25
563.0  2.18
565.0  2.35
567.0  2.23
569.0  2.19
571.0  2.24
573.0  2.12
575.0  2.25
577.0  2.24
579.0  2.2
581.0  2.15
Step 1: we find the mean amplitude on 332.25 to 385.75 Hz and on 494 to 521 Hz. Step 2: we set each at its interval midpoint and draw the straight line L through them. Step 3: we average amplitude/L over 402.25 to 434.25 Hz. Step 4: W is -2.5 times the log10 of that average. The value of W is 0.342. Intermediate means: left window 2.73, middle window 2.01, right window 2.78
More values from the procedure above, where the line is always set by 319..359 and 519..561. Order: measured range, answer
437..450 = 0.04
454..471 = 0.05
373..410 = 0.20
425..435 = 0.10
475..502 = -0.04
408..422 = 0.34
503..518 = -0.05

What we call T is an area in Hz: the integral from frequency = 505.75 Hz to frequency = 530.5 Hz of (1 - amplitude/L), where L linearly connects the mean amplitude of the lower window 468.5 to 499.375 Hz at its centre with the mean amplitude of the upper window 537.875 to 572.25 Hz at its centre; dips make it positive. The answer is -2.8 Hz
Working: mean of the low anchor 2.74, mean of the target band 2.89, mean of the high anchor 2.43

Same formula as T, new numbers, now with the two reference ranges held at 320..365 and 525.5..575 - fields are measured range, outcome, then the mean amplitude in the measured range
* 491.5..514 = -1.6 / 2.74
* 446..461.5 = -0.1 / 2.62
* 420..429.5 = 0.7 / 2.45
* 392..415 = 7.7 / 1.76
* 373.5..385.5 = 0.0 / 2.66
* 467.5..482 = -0.5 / 2.66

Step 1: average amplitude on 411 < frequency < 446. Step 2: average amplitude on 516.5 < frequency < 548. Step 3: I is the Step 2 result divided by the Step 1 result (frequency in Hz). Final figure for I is 1.16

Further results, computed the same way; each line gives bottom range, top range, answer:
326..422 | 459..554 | 1.11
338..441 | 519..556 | 1.11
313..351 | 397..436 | 0.78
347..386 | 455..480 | 0.95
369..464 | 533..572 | 1.04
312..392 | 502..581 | 0.98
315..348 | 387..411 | 0.74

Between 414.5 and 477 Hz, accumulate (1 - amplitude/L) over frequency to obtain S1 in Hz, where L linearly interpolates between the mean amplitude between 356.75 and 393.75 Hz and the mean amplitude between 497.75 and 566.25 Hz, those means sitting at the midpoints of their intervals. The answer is 3.7 Hz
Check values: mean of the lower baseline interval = 2.69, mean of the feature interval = 2.53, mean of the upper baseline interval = 2.69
